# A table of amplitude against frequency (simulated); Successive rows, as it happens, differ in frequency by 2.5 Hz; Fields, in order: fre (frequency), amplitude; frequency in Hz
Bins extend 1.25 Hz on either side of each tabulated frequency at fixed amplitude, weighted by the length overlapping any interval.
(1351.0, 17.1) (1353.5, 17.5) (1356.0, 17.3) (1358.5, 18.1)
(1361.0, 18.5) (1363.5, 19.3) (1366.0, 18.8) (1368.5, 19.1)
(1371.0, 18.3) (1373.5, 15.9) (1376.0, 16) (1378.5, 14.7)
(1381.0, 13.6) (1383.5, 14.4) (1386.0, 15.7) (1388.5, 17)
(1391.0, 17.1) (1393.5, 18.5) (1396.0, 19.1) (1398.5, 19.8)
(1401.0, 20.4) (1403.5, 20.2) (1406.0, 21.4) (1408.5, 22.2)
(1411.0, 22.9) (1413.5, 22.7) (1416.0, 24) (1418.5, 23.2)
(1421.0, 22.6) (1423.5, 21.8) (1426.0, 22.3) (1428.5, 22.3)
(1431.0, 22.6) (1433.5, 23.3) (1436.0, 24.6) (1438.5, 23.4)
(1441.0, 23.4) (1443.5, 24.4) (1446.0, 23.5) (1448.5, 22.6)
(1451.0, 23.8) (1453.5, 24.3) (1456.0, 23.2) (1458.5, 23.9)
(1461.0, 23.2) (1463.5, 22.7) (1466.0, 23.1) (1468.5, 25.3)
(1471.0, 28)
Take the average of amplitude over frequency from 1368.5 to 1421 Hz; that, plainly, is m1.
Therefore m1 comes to 18.9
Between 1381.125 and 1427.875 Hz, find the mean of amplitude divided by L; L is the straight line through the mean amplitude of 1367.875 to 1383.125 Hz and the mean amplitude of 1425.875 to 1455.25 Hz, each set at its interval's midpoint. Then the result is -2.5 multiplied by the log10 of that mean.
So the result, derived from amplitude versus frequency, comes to -0.041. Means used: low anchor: 16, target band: 20.2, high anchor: 23.4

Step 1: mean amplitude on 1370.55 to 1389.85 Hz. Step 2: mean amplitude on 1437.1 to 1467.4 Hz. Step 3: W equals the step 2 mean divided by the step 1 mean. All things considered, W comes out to 1.50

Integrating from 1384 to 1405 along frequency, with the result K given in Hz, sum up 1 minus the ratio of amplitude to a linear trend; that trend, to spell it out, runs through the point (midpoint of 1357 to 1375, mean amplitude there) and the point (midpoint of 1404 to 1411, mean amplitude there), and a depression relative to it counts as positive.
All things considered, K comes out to 2.4 Hz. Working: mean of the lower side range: 18.2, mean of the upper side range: 21.8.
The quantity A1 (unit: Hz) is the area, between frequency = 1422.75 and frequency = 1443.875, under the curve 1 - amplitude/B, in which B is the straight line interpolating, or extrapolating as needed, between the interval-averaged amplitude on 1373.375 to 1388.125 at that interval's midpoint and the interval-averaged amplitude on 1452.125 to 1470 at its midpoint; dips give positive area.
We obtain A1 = -2.4 Hz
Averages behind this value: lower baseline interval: 15.1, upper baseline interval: 23.7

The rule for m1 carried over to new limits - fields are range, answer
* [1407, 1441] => 22.9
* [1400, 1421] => 22.2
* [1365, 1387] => 16.3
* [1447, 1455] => 23.6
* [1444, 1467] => 23.4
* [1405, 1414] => 22.3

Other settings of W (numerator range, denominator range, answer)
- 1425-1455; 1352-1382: 1.35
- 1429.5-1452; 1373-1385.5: 1.58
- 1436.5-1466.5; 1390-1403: 1.23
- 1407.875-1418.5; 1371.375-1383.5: 1.51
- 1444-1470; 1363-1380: 1.37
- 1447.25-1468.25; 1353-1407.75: 1.32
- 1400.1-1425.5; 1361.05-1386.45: 1.33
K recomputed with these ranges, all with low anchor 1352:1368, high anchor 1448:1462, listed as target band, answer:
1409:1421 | -1.0 Hz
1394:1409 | 0.2 Hz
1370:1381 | 1.9 Hz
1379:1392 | 2.8 Hz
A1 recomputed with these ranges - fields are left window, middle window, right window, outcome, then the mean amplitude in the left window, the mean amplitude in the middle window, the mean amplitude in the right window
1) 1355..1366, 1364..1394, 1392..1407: 3.8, 18.4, 16.6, 19.8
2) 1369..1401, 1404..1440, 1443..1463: -4.0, 16.9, 22.8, 23.5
